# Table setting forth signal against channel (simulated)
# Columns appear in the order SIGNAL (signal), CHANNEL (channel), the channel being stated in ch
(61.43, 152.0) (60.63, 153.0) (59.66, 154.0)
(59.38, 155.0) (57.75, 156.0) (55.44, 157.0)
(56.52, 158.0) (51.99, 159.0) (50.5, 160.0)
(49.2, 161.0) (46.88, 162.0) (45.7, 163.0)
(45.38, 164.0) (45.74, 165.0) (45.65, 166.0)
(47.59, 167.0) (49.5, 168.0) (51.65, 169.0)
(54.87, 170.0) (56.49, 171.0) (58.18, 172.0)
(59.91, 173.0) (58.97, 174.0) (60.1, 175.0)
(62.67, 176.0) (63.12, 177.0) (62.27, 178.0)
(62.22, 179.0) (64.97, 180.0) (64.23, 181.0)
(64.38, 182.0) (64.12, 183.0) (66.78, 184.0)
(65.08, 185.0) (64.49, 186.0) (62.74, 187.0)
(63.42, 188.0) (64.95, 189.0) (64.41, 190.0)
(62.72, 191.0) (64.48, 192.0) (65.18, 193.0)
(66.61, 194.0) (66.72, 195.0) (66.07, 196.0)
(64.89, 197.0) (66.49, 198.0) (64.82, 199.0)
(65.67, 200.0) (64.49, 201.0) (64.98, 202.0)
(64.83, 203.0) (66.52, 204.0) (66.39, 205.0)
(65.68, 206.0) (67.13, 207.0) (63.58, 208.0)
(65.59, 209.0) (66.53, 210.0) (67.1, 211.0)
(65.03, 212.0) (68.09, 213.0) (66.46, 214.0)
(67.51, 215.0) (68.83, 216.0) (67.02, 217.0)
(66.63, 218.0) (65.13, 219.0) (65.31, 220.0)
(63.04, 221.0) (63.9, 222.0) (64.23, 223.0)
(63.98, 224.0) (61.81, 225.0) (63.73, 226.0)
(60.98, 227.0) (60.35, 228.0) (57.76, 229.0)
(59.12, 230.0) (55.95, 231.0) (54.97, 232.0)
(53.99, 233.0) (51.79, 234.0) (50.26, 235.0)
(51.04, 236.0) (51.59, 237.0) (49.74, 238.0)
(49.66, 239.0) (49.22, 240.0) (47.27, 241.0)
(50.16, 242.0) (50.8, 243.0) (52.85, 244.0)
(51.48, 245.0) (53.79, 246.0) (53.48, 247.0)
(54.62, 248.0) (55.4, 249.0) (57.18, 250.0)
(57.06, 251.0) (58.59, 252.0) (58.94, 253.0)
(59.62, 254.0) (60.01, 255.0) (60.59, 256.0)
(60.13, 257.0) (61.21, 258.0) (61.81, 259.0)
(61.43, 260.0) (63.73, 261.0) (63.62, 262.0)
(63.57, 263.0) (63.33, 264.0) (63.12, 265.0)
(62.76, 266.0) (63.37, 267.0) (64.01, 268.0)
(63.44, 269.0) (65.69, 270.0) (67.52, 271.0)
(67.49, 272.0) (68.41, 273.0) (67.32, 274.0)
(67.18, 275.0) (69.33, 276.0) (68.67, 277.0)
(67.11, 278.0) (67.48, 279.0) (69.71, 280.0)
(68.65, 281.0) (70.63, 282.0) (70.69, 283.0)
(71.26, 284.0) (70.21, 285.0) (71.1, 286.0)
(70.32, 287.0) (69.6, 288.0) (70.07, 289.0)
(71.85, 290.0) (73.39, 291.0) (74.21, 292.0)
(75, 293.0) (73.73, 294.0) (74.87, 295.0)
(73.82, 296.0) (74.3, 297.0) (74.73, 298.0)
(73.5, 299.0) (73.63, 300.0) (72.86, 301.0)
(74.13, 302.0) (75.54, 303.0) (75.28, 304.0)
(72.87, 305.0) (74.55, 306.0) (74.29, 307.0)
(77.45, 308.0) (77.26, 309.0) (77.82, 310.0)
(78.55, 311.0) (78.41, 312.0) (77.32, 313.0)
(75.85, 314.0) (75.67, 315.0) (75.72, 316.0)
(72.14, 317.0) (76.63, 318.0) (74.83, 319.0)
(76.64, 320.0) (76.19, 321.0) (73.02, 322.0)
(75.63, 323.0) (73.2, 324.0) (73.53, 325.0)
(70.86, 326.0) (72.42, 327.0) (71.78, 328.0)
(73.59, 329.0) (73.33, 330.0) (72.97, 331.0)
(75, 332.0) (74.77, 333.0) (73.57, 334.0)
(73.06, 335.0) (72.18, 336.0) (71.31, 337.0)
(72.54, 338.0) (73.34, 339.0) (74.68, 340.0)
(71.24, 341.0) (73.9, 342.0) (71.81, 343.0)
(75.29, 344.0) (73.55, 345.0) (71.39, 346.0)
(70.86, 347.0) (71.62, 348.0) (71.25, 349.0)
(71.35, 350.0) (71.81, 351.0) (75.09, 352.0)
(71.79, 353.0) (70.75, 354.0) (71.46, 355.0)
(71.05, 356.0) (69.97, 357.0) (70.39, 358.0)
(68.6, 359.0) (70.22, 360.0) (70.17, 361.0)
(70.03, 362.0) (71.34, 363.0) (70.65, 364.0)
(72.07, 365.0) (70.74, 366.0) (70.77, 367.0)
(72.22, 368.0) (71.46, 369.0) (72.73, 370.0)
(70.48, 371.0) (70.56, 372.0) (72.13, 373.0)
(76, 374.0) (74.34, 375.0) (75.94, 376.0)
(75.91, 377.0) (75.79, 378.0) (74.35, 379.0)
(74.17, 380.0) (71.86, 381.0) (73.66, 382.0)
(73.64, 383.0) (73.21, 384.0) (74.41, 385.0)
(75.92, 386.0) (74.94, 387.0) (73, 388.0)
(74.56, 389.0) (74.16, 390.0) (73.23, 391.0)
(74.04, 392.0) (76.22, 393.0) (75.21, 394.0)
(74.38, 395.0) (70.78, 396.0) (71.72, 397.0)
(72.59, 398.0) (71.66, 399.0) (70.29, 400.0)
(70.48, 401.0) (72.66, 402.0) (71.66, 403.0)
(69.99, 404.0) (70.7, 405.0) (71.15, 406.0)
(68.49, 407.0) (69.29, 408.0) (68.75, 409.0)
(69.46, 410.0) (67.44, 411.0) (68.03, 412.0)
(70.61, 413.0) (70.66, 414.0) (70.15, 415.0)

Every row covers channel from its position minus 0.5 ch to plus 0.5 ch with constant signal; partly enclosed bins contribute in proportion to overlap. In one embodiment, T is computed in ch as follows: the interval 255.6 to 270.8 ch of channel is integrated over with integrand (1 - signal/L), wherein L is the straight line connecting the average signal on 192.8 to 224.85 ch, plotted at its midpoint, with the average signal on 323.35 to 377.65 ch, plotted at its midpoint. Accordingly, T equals 1.2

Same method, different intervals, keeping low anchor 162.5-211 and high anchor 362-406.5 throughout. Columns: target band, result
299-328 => -2.62 ch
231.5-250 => 3.63 ch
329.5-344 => -0.63 ch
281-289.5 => -0.41 ch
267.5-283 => -0.24 ch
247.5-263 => 1.36 ch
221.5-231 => 0.34 ch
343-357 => -0.22 ch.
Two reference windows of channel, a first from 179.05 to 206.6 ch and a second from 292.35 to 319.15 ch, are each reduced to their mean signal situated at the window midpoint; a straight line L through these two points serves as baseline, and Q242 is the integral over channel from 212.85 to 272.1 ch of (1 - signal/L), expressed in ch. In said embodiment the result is 8.6 ch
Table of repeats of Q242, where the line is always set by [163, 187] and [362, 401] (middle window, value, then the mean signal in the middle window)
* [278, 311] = -3.1 ch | 73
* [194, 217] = -2.2 ch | 66.1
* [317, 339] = -1.4 ch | 73.6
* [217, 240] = 1.3 ch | 58.4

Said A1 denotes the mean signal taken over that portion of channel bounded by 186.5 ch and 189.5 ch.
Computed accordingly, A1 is 63.7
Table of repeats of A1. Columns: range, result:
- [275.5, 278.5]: 68.4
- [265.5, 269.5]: 63.4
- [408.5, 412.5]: 68.4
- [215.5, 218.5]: 67.5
